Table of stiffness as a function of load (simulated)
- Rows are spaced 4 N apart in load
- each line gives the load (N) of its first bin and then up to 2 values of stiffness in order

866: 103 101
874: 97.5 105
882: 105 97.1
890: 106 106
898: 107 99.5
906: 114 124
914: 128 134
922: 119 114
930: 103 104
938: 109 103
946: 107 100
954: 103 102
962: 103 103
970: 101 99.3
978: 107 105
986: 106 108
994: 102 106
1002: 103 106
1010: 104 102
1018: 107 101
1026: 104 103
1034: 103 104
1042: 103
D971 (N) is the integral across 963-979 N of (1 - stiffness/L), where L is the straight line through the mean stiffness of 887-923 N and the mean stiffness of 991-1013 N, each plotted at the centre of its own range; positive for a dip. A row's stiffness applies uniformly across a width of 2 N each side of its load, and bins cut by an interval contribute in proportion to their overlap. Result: 0.78 N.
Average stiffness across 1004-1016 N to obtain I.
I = 104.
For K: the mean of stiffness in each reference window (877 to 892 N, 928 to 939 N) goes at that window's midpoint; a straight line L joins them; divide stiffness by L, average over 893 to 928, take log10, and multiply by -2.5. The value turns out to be -0.12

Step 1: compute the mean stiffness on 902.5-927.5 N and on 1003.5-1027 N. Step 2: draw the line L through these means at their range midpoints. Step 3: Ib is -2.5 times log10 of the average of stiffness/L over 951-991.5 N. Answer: 0.08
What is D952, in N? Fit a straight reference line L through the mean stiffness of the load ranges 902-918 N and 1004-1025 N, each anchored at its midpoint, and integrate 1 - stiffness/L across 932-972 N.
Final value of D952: 3.7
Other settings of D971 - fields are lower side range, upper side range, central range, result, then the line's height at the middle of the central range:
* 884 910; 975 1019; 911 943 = -2.7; 106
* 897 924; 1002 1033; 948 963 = 1.4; 112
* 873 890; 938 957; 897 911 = -1.1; 103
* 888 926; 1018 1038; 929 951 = 1.4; 112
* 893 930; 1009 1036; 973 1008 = 0.7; 107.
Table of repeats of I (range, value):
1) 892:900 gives 106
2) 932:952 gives 105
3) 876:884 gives 105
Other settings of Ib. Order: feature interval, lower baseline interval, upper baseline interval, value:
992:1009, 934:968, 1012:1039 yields -0.01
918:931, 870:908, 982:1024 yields -0.12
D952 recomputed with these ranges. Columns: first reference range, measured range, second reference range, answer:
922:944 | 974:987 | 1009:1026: 0.0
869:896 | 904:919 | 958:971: -3.2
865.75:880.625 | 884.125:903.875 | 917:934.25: 0.7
